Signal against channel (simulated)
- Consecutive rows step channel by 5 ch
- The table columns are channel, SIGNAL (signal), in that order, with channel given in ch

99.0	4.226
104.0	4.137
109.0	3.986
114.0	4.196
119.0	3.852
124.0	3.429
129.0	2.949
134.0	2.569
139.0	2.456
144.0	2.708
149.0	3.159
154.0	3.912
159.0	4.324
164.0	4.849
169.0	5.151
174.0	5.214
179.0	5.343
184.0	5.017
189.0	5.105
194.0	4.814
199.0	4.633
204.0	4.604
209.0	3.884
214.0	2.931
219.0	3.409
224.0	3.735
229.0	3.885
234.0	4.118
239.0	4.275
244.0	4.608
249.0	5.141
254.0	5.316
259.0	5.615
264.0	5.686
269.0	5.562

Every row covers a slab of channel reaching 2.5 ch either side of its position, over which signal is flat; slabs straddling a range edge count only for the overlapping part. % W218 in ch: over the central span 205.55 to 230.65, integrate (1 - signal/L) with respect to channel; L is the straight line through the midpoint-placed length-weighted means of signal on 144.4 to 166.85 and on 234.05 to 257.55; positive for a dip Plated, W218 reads 5.2 ch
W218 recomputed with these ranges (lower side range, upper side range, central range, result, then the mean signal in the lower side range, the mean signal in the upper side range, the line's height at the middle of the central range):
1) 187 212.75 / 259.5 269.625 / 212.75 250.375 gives 7.9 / 4.52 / 5.63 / 5.06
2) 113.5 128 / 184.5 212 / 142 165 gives 1.9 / 3.68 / 4.61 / 4.07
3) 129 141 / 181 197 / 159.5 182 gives -4.8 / 2.61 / 4.98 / 4.18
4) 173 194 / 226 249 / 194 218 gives 3.7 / 5.12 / 4.31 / 4.79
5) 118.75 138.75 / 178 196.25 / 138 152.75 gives 2.9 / 3.04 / 5.05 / 3.61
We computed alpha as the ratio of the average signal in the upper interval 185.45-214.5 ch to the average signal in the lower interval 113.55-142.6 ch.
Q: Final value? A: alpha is 1.4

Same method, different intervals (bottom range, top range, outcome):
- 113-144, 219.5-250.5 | 1.34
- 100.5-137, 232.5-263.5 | 1.37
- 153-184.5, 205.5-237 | 0.76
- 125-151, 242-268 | 1.89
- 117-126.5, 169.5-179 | 1.44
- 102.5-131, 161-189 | 1.36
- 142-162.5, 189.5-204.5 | 1.32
